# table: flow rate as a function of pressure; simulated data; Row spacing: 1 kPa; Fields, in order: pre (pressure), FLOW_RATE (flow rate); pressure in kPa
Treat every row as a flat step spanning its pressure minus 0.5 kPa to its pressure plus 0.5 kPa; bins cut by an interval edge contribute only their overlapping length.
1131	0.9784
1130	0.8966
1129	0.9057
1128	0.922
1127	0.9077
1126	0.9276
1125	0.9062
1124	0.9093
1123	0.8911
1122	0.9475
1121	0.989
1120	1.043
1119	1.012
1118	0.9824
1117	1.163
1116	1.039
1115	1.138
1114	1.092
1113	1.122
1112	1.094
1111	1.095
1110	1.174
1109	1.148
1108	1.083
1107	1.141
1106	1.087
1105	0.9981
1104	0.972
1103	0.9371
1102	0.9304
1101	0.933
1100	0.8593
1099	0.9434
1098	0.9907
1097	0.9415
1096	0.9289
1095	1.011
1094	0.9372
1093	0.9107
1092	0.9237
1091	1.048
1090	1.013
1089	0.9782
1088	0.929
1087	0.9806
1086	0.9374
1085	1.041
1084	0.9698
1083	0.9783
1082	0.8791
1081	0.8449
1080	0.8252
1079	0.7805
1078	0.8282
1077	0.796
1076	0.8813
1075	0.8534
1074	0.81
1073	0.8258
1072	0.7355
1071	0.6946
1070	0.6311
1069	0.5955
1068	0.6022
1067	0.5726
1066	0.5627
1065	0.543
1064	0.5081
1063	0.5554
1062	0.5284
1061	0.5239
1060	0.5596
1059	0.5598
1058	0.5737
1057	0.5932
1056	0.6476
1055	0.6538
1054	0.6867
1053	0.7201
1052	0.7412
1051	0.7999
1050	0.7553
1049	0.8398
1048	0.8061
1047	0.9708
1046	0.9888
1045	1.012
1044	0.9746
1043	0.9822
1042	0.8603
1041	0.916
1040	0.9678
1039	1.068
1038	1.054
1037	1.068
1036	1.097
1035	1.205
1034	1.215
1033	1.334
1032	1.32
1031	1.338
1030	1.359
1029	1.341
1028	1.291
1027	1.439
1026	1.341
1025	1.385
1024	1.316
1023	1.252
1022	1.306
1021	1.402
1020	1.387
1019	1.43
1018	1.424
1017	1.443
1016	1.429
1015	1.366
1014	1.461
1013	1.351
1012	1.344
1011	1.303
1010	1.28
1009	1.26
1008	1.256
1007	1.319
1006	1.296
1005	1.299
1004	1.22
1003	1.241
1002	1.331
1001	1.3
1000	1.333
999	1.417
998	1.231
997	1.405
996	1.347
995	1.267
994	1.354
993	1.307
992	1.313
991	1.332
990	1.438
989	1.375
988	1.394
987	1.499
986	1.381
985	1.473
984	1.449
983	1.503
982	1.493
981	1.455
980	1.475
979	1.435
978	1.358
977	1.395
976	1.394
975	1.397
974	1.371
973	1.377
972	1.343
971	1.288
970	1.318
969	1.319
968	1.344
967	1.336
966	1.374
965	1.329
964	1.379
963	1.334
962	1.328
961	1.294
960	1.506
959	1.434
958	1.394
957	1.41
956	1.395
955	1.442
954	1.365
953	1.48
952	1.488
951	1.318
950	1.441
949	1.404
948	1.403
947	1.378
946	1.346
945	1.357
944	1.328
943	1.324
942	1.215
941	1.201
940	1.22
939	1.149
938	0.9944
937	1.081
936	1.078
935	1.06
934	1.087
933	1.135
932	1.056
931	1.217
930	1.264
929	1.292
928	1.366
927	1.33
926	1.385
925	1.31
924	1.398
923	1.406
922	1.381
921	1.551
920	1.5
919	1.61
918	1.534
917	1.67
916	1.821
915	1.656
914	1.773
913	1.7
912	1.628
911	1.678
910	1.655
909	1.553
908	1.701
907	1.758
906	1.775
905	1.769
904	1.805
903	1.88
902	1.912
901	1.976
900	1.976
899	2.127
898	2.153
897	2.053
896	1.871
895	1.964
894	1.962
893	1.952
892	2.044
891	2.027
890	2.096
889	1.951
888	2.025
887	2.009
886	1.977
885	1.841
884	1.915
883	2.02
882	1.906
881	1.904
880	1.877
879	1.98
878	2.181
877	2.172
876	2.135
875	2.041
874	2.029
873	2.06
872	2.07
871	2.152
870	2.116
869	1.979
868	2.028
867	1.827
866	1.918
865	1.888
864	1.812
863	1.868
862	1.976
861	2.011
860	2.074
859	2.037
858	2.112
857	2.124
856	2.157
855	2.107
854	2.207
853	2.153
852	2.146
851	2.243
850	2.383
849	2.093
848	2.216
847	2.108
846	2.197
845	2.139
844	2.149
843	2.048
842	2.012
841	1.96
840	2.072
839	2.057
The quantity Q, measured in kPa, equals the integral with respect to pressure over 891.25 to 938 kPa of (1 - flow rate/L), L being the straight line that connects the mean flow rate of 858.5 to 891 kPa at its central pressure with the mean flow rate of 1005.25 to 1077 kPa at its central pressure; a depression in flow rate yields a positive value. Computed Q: 4.5 kPa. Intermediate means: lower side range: 2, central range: 1.6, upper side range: 1.01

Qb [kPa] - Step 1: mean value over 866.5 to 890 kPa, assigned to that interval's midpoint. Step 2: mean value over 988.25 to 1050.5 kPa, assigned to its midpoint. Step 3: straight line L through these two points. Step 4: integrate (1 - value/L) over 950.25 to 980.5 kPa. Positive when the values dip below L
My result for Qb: 3.05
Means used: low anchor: 2.01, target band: 1.38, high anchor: 1.24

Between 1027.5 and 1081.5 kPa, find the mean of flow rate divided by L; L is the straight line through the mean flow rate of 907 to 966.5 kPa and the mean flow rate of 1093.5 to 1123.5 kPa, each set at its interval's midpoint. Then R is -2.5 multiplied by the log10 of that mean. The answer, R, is 0.32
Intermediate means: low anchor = 1.39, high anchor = 1.02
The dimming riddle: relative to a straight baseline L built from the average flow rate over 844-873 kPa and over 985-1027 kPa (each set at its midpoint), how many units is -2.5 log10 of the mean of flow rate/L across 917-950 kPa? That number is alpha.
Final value 0.30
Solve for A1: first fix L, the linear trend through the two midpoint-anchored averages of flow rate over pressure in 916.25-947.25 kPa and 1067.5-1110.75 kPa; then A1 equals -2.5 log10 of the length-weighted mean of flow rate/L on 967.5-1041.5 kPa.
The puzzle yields -0.18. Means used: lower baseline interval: 1.3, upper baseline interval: 0.915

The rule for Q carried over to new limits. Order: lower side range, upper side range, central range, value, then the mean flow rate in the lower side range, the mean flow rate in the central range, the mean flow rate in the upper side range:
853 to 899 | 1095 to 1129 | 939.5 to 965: 4.86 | 2.02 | 1.37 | 1.01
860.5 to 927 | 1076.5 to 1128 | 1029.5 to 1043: 1.34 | 1.85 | 1.13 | 0.979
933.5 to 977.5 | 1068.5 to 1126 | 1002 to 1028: -3.91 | 1.32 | 1.34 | 0.949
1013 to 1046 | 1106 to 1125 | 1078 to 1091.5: 2.25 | 1.24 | 0.935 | 1.06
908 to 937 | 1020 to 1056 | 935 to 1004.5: -3.59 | 1.43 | 1.35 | 1.08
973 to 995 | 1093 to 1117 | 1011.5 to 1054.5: 3.43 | 1.41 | 1.16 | 1.03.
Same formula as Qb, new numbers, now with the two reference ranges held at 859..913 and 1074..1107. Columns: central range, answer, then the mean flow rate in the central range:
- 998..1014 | 0.5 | 1.31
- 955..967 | 1.5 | 1.38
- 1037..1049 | 2.1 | 0.963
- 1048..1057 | 3.2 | 0.727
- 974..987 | 0.4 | 1.43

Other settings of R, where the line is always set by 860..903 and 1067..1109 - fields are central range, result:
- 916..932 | 0.24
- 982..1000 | 0.02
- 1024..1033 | -0.11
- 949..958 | 0.14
